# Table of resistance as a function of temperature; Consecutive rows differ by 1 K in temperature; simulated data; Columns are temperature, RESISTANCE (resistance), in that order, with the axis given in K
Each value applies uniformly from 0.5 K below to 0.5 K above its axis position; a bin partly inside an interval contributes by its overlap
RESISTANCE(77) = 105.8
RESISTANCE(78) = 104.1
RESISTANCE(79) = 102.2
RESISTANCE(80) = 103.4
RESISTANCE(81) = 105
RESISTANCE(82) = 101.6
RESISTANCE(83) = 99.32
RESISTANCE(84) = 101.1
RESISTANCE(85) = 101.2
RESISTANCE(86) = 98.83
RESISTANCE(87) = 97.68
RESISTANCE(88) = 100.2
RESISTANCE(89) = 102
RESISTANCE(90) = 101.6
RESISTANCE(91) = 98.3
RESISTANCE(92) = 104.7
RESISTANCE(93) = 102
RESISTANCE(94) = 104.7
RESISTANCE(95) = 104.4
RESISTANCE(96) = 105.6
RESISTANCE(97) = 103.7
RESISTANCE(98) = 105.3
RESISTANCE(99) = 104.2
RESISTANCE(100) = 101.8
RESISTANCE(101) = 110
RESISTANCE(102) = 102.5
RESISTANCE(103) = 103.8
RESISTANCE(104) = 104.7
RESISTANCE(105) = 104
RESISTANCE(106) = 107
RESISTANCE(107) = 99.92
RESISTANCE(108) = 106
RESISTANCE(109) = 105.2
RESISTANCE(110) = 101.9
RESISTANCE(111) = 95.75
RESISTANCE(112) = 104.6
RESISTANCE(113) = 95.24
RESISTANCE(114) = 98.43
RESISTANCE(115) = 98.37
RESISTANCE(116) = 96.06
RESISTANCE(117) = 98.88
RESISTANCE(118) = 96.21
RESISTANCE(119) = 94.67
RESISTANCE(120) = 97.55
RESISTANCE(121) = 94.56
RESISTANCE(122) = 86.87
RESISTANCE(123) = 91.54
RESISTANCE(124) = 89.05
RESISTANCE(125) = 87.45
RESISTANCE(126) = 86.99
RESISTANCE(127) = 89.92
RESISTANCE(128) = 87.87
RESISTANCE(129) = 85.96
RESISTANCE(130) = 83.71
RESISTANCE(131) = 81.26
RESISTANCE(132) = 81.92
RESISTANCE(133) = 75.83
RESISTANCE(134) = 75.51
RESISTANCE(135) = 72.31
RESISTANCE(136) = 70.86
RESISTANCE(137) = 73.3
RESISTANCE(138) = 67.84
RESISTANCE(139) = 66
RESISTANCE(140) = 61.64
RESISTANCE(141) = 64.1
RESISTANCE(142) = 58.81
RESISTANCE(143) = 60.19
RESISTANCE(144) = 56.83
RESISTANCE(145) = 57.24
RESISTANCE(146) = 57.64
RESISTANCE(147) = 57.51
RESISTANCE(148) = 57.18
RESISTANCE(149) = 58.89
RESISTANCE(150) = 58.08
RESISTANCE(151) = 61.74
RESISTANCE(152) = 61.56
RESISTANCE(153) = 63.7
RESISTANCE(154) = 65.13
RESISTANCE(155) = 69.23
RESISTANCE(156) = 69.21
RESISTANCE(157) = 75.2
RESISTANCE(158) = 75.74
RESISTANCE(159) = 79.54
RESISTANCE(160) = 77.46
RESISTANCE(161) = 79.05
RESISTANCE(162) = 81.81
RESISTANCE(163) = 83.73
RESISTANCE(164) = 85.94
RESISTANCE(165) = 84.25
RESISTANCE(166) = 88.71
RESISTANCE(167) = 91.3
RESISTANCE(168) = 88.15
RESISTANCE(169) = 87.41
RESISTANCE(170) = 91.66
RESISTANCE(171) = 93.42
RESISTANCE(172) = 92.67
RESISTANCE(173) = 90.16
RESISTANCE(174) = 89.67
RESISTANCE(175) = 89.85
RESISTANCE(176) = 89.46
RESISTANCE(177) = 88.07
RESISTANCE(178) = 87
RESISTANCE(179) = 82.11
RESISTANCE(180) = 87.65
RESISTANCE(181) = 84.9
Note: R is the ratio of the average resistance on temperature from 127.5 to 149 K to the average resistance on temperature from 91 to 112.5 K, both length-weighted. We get 0.66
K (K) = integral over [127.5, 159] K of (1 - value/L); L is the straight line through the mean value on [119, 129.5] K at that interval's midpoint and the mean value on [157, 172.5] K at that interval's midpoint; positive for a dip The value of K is 7.0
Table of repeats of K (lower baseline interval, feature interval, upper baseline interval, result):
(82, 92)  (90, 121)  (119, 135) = -2.63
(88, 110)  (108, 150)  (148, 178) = 5.41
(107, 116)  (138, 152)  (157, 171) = 4.67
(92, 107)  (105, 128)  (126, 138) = -1.25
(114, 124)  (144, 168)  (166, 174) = 5.30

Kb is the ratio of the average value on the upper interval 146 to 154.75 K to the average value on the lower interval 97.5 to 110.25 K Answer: 0.58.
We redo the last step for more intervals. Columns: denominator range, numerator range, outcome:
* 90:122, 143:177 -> 0.75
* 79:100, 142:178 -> 0.74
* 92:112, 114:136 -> 0.85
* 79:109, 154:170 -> 0.79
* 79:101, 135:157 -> 0.62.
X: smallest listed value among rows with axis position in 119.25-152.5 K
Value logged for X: 56.83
